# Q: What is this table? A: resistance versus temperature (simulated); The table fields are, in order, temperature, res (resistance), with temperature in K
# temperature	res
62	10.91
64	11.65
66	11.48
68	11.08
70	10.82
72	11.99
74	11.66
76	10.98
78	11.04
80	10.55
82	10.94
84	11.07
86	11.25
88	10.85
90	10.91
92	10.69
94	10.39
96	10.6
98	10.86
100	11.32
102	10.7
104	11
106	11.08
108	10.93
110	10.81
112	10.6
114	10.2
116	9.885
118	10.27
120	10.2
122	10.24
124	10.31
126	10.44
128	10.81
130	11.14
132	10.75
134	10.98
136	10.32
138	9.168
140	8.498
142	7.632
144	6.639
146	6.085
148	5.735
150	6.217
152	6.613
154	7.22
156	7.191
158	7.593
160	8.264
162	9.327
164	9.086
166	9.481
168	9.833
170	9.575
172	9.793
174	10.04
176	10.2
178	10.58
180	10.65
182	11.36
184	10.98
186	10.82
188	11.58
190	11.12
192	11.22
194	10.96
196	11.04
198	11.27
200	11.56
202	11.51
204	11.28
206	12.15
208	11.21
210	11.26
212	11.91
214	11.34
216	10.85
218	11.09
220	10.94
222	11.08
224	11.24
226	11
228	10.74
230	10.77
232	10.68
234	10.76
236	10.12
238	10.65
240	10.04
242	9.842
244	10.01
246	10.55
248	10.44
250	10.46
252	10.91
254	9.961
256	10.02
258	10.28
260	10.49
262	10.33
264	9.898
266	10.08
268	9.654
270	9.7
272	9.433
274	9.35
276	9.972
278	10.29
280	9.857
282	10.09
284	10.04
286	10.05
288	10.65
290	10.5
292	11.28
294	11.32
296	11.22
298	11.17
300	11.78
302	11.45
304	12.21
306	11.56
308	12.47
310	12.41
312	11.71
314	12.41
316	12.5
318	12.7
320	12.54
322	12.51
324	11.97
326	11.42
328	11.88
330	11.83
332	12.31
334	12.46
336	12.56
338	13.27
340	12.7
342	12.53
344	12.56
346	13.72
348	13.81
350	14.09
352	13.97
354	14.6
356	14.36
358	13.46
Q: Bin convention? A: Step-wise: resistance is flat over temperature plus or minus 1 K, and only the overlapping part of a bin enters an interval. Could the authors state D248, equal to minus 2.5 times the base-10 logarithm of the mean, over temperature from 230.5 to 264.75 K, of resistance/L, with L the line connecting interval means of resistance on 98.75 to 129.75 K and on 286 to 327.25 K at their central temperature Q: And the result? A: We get 0.11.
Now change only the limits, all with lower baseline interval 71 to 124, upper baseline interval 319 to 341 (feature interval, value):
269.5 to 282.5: 0.22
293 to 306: 0.05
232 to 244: 0.14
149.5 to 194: 0.18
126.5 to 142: 0.10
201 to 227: 0.02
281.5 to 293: 0.15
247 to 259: 0.14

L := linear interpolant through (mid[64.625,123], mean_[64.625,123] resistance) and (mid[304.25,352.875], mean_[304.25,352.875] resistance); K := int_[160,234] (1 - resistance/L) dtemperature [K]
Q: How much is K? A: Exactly 5.3 K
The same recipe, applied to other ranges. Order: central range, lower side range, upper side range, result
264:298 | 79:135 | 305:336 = 4.8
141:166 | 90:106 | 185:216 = 8.4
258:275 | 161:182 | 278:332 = 1.8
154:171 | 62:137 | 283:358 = 3.8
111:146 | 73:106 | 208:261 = 3.5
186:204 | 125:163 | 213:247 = -2.7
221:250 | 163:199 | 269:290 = -1.0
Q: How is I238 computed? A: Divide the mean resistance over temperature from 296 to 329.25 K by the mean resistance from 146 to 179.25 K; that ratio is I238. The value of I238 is 1.4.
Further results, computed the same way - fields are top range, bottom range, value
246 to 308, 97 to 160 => 1.12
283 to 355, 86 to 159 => 1.27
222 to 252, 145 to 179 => 1.26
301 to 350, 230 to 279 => 1.22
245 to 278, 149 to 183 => 1.12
